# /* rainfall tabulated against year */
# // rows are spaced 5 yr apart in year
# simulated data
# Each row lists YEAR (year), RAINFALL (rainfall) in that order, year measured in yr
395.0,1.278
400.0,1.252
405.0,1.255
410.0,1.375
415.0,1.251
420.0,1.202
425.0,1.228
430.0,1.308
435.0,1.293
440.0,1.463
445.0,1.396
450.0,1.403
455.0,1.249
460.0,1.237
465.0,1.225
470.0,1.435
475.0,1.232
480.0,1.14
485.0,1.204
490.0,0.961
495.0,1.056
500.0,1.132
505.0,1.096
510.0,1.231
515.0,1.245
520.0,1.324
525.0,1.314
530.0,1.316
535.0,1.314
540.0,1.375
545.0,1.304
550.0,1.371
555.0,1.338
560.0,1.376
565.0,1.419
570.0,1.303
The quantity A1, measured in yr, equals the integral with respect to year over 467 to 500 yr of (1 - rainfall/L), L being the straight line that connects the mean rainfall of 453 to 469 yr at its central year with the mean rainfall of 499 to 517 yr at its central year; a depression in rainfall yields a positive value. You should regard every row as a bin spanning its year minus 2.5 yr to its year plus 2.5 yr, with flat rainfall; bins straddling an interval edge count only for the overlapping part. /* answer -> 1.4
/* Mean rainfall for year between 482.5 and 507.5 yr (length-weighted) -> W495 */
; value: 1.09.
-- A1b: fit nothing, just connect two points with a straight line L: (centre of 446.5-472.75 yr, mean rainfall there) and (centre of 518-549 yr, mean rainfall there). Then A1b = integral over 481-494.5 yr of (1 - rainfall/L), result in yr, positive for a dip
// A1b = 2.39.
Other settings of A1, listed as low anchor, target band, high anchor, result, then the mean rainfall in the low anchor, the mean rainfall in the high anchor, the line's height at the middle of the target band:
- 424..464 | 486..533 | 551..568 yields 5.7 yr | 1.32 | 1.37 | 1.35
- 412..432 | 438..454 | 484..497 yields -3.0 yr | 1.25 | 1.06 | 1.18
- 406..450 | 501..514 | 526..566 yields 1.6 yr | 1.32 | 1.35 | 1.34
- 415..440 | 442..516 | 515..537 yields 4.4 yr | 1.28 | 1.31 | 1.29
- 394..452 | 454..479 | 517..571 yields 1.0 yr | 1.31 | 1.34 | 1.32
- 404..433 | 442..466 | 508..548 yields -0.5 yr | 1.27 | 1.3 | 1.28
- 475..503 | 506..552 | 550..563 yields -1.6 yr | 1.11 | 1.36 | 1.26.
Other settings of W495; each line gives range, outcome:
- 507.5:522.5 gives 1.27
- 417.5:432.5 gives 1.25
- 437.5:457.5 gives 1.38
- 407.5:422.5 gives 1.28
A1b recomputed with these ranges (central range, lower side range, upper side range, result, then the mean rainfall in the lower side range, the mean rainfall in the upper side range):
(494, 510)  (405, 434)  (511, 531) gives 2.1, 1.27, 1.29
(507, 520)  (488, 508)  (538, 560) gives -1.1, 1.07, 1.35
